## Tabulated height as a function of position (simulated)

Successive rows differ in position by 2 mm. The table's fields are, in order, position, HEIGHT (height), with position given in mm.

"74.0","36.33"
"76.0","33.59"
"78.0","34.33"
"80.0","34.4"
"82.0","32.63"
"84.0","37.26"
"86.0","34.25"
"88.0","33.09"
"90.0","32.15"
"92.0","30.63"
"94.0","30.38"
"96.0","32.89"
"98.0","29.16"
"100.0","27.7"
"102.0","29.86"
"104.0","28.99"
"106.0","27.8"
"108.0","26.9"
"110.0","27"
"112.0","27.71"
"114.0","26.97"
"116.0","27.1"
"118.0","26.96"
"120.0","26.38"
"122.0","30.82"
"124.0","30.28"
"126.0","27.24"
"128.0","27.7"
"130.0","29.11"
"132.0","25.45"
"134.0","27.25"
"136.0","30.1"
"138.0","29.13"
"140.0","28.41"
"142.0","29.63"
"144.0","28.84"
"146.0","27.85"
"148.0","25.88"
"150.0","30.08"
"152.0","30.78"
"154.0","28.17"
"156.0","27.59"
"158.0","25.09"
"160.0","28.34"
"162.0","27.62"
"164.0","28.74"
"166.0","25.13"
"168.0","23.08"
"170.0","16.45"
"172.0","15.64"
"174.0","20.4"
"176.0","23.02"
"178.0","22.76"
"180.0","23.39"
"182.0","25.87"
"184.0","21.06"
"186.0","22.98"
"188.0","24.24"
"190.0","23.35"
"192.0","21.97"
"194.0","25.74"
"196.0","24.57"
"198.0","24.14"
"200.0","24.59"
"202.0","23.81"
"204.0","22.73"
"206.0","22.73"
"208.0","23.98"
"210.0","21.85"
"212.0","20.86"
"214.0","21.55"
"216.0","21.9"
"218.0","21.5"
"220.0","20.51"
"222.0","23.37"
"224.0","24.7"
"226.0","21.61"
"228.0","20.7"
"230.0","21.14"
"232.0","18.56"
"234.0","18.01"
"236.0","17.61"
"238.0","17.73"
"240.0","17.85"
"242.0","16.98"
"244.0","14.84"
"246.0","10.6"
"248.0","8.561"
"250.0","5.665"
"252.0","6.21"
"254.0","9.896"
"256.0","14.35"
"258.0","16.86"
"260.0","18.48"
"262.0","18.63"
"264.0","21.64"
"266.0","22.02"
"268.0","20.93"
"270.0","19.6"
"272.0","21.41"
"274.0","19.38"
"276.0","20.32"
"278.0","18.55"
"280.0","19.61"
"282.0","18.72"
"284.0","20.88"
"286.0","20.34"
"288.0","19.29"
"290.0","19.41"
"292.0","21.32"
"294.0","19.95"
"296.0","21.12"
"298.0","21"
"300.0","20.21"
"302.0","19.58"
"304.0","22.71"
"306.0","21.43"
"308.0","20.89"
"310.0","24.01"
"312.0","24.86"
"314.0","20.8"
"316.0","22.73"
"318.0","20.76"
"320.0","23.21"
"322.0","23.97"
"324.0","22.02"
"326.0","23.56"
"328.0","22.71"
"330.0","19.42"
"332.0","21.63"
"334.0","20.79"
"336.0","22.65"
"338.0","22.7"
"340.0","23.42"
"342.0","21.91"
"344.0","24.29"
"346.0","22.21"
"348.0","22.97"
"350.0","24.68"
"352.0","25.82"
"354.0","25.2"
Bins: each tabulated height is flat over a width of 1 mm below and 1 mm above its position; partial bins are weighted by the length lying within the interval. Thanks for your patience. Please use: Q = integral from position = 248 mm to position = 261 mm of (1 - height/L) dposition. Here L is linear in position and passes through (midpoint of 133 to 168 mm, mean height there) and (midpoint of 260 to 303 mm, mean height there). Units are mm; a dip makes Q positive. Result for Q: 6.0 mm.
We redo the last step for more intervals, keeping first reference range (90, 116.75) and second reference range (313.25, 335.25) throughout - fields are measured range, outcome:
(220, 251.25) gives 9.6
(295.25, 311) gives 0.9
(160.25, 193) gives 4.4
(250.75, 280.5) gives 7.5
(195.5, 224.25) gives 3.1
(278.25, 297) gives 2.5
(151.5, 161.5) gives -0.2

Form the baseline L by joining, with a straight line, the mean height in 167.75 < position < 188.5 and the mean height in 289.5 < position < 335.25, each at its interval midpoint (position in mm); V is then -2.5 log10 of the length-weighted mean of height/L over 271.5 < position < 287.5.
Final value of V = 0.10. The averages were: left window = 21.6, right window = 21.7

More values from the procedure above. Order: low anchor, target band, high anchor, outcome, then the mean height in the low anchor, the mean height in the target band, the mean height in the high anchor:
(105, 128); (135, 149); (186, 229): -0.09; 27.7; 28.5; 22.9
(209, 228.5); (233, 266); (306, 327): 0.43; 21.9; 14.8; 22.6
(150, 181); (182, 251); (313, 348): 0.17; 24.6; 20.4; 22.3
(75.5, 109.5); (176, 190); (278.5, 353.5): 0.18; 31.4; 23.4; 21.8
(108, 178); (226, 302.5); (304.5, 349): 0.31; 26.7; 17.9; 22.4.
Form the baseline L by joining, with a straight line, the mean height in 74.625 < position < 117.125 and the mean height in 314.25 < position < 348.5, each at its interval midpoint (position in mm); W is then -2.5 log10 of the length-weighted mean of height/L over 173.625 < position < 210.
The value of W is 0.167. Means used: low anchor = 30.7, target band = 23.4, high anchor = 22.4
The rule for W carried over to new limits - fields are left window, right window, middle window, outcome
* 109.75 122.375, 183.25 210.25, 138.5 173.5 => -0.03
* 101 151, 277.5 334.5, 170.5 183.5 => 0.21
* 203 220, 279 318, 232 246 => 0.28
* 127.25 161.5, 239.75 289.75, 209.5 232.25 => -0.03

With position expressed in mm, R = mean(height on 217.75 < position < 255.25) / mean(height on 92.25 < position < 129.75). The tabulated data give 0.6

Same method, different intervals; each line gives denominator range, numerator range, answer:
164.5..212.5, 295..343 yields 0.97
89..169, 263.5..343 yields 0.75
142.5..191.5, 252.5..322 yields 0.81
